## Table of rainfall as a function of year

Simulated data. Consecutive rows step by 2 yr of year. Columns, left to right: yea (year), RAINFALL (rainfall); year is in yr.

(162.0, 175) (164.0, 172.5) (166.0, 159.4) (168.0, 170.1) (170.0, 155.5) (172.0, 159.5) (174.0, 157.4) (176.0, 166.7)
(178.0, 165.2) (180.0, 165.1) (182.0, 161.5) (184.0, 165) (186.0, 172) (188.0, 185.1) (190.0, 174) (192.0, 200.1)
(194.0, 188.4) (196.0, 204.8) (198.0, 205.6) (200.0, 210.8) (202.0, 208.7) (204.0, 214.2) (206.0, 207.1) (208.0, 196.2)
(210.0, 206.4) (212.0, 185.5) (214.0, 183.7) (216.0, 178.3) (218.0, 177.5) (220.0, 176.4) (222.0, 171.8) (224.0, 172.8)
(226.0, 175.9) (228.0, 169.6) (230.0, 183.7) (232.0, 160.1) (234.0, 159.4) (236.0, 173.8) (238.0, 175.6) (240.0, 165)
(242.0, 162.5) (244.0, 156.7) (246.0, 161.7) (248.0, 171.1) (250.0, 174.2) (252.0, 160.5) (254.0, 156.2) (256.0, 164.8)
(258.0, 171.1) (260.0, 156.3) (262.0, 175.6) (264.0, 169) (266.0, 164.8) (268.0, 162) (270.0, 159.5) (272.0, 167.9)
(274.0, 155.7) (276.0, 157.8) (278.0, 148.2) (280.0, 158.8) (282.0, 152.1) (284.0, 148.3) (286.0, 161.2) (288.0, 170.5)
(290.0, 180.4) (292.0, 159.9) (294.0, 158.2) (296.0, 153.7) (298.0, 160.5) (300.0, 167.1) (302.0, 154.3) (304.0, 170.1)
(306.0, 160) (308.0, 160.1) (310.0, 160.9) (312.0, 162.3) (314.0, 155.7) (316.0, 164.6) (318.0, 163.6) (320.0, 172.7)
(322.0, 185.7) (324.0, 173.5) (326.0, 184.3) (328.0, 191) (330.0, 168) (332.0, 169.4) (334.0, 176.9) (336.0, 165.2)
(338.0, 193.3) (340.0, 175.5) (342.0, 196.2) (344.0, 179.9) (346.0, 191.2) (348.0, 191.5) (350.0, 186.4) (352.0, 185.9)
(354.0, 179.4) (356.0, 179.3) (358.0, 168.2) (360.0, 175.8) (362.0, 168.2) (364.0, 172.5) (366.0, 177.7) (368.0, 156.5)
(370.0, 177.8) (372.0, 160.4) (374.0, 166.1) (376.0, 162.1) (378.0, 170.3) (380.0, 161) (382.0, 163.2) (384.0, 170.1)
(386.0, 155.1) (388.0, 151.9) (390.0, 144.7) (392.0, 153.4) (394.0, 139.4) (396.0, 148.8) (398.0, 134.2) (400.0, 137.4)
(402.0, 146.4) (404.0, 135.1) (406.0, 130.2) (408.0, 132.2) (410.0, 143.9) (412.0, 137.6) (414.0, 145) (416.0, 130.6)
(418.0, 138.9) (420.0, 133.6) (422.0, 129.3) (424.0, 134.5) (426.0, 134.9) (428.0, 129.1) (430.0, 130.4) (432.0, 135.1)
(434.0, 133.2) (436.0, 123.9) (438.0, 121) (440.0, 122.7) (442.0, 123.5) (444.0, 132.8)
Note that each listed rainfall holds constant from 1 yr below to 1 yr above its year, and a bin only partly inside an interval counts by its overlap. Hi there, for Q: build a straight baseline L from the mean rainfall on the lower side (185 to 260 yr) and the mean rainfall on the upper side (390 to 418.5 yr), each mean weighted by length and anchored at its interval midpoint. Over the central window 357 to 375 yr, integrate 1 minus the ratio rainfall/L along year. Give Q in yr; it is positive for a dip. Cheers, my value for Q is -2.6 yr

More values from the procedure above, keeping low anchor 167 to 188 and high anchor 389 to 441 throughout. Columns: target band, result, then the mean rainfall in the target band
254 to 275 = -1.4 yr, 164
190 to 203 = -3.1 yr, 201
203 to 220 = -3.4 yr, 193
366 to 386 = -3.6 yr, 165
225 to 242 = -1.3 yr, 170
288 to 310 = -1.9 yr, 163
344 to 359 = -4.1 yr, 183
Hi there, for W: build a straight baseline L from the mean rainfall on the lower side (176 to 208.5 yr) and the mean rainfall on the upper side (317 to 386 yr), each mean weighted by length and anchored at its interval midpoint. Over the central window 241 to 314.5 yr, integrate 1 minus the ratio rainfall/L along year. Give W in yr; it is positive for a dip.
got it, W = 7.8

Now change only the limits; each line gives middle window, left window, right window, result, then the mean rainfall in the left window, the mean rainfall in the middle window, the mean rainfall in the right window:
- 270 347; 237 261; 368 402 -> -3.4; 165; 168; 156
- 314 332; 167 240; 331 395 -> -0.1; 180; 174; 171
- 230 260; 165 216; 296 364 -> 2.3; 183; 166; 174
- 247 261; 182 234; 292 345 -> 1.1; 186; 165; 170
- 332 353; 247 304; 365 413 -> -3.6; 162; 183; 152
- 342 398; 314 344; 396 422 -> -4.0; 177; 168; 137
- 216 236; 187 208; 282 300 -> 1.7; 200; 172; 161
